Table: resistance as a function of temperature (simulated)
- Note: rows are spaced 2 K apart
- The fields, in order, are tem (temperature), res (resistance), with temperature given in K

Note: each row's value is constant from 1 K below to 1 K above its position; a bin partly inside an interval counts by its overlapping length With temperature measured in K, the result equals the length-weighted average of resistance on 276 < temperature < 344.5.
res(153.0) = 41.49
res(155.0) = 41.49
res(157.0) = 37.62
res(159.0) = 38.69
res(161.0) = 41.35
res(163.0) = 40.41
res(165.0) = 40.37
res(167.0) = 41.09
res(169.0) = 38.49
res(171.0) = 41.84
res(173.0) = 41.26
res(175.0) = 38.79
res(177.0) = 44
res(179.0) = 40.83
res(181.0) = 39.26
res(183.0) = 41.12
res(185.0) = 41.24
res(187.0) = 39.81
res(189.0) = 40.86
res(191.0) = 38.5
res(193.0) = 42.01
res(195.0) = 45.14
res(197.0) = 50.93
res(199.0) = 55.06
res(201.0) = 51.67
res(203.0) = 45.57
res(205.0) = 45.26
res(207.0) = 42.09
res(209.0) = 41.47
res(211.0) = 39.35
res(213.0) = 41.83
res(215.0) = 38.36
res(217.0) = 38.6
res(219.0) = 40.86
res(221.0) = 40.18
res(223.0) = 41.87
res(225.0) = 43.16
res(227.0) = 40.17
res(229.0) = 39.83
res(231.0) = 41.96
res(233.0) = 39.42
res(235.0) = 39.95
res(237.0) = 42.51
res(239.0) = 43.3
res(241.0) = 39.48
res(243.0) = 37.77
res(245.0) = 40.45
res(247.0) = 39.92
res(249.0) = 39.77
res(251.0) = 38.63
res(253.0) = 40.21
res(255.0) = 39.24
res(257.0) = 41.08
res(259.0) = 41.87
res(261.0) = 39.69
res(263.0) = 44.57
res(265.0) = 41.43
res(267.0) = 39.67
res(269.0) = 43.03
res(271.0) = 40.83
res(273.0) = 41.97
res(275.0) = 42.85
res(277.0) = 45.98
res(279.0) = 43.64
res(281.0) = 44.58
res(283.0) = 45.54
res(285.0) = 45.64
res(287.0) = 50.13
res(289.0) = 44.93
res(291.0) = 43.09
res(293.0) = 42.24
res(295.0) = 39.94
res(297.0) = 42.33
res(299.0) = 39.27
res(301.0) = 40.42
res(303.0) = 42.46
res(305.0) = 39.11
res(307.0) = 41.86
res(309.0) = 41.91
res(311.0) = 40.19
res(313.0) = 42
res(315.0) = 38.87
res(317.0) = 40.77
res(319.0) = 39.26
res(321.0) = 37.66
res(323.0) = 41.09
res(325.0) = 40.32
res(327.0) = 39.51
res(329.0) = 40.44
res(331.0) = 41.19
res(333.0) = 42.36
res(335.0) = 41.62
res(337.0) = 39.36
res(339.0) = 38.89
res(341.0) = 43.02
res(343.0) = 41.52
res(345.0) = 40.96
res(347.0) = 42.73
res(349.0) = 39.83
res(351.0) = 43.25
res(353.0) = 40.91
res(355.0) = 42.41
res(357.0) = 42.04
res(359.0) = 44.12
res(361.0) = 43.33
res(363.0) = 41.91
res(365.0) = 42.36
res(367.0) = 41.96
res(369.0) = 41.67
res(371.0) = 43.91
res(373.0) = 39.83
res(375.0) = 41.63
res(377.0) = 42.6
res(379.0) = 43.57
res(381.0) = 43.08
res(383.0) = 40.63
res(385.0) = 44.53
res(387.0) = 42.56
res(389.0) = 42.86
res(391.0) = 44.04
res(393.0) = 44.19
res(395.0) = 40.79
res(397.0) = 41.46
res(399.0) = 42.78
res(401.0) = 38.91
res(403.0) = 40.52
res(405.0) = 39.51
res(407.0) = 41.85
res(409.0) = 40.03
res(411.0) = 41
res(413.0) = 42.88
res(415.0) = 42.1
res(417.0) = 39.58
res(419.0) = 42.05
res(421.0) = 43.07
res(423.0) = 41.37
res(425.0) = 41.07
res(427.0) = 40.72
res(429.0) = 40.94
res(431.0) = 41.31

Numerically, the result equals 41.8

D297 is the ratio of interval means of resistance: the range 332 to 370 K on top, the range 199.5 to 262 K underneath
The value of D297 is 1.01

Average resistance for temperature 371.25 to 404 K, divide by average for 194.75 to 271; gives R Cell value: 1.01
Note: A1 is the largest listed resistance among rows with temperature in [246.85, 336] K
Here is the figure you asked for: 50.13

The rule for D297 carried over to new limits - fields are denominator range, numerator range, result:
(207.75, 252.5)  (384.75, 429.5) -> 1.03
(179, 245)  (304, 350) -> 0.97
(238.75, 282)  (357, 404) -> 1.02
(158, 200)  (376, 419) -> 1.00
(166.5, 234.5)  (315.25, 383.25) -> 0.98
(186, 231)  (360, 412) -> 0.98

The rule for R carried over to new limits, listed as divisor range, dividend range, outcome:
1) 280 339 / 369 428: 1.01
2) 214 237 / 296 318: 1.01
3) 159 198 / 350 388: 1.03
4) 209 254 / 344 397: 1.05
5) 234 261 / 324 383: 1.04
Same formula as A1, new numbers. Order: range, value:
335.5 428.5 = 44.53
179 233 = 55.06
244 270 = 44.57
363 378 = 43.91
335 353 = 43.25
